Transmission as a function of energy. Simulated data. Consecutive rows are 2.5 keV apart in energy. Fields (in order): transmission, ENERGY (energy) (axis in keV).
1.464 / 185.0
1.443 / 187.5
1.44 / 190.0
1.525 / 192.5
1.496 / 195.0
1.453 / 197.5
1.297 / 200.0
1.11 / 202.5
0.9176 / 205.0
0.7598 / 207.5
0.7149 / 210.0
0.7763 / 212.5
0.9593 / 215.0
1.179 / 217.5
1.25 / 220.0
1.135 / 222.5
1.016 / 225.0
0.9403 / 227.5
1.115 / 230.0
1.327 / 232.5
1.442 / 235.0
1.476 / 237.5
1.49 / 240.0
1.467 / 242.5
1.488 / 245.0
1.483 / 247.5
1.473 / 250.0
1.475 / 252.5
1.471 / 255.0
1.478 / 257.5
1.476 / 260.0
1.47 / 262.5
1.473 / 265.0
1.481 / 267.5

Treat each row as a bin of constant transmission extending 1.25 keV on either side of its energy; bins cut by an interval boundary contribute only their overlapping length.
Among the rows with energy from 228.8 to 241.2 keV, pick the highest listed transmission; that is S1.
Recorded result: 1.49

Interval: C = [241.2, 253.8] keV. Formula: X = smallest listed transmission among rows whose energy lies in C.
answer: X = 1.467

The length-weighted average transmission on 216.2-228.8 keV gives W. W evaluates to 1.1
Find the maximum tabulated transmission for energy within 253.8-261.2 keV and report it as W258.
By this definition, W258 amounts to 1.478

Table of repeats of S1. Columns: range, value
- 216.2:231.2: 1.25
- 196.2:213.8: 1.453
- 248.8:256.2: 1.475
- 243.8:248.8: 1.488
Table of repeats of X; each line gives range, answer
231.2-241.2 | 1.327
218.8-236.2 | 0.9403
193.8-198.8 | 1.453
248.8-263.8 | 1.47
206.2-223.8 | 0.7149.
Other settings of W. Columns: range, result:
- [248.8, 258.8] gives 1.47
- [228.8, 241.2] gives 1.37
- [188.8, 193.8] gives 1.48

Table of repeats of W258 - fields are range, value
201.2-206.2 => 1.11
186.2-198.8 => 1.525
